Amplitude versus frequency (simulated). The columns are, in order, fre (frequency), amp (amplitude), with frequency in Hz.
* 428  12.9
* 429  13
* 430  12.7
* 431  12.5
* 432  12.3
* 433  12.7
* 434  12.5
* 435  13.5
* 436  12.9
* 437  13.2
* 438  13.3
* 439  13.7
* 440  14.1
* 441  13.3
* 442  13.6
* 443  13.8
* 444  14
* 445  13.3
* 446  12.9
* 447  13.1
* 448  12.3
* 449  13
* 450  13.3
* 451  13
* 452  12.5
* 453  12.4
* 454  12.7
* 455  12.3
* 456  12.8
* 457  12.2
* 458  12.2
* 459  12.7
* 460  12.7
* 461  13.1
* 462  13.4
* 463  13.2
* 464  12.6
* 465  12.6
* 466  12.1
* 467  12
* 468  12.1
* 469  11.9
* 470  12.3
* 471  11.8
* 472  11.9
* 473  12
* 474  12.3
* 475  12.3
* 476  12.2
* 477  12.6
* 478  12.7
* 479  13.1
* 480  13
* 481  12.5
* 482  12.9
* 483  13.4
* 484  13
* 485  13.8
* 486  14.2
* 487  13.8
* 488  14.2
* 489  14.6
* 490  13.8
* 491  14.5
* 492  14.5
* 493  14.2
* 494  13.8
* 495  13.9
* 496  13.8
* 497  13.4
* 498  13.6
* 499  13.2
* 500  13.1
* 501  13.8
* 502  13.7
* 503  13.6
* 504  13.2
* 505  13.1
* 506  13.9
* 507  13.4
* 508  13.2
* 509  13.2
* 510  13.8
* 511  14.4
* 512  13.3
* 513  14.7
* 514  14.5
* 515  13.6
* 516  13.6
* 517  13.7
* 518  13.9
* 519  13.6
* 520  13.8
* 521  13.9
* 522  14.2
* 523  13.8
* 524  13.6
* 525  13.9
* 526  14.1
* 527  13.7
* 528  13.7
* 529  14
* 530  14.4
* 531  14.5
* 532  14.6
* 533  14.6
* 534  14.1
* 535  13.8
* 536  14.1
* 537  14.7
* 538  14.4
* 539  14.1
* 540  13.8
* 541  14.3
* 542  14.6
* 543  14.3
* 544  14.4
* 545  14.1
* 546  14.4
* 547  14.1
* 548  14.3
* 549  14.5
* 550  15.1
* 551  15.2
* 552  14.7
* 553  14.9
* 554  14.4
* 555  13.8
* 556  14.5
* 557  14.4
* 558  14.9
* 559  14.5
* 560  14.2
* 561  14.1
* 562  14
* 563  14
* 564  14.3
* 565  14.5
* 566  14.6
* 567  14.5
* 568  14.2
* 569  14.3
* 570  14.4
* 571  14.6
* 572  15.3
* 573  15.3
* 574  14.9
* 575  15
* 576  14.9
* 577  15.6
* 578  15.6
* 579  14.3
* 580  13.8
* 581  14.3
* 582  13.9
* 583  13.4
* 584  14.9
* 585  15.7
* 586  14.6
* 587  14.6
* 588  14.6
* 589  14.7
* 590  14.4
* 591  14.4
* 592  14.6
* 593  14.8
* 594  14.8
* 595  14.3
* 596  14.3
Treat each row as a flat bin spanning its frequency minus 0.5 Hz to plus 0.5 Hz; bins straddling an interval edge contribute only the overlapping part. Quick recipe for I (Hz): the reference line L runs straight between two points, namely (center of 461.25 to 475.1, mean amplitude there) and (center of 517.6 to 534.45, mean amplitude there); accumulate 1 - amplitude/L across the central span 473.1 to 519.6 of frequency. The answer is -1.3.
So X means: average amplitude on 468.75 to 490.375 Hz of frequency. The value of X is 12.9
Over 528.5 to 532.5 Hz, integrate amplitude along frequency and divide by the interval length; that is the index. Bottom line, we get 14.4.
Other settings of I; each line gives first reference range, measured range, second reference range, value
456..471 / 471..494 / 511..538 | -0.44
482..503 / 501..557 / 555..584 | 0.24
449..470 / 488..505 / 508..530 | -0.52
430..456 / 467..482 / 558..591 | 1.19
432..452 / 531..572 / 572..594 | -0.10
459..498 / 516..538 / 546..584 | -0.24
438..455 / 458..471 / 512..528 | 0.80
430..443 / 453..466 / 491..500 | 0.70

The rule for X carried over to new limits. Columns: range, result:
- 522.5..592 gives 14.4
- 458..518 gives 13.2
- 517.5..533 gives 14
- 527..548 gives 14.2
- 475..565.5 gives 13.9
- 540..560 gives 14.5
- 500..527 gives 13.7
